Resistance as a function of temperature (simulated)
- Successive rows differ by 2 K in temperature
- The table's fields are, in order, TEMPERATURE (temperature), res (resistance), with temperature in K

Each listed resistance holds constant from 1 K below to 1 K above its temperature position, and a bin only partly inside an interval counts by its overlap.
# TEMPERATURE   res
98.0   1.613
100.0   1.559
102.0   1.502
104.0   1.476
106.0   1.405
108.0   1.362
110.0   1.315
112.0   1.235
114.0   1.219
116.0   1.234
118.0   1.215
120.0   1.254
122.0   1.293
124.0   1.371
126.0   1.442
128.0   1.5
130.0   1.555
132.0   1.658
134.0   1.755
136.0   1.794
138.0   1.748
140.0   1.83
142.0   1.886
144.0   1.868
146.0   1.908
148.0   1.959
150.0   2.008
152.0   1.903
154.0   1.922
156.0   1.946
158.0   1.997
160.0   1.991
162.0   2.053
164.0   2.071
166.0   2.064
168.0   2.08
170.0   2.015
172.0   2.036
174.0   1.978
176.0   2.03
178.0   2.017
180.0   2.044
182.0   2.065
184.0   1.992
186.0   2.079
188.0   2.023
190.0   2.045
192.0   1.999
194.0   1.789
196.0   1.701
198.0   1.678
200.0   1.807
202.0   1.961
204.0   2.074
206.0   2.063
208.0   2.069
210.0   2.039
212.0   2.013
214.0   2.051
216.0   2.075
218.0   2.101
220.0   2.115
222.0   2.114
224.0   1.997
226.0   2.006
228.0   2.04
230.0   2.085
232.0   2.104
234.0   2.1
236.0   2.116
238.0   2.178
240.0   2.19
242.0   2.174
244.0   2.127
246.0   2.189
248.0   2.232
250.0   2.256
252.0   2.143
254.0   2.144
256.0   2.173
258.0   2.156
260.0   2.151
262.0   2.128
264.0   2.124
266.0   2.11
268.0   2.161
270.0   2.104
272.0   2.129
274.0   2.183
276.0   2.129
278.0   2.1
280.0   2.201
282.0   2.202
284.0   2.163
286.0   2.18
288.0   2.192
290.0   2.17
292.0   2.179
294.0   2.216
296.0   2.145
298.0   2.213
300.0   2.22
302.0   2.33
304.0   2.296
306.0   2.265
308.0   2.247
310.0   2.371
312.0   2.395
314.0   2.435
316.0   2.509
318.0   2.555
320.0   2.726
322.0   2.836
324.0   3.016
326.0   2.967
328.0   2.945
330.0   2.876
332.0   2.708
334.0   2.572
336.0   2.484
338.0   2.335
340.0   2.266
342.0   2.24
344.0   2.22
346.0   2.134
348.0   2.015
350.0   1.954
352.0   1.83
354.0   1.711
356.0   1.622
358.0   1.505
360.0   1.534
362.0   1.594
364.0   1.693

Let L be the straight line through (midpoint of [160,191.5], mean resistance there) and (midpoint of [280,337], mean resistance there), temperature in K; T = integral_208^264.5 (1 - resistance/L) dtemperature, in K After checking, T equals 2.6 K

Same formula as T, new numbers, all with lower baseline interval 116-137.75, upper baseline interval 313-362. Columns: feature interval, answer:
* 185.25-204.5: -1.7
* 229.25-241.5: -1.4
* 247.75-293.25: -2.4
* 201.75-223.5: -2.9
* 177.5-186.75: -1.8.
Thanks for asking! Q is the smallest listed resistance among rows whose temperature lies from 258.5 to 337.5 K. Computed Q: 2.1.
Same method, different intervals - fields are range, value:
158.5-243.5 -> 1.678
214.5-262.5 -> 1.997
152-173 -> 1.903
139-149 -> 1.83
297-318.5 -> 2.213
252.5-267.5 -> 2.11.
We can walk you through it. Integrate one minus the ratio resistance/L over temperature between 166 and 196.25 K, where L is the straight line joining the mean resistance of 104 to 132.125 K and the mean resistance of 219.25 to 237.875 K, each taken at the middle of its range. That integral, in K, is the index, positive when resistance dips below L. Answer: -4.1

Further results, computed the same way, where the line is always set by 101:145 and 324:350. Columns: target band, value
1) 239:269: -0.95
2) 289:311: 0.66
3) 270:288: 0.44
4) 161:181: -3.76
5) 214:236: -1.23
